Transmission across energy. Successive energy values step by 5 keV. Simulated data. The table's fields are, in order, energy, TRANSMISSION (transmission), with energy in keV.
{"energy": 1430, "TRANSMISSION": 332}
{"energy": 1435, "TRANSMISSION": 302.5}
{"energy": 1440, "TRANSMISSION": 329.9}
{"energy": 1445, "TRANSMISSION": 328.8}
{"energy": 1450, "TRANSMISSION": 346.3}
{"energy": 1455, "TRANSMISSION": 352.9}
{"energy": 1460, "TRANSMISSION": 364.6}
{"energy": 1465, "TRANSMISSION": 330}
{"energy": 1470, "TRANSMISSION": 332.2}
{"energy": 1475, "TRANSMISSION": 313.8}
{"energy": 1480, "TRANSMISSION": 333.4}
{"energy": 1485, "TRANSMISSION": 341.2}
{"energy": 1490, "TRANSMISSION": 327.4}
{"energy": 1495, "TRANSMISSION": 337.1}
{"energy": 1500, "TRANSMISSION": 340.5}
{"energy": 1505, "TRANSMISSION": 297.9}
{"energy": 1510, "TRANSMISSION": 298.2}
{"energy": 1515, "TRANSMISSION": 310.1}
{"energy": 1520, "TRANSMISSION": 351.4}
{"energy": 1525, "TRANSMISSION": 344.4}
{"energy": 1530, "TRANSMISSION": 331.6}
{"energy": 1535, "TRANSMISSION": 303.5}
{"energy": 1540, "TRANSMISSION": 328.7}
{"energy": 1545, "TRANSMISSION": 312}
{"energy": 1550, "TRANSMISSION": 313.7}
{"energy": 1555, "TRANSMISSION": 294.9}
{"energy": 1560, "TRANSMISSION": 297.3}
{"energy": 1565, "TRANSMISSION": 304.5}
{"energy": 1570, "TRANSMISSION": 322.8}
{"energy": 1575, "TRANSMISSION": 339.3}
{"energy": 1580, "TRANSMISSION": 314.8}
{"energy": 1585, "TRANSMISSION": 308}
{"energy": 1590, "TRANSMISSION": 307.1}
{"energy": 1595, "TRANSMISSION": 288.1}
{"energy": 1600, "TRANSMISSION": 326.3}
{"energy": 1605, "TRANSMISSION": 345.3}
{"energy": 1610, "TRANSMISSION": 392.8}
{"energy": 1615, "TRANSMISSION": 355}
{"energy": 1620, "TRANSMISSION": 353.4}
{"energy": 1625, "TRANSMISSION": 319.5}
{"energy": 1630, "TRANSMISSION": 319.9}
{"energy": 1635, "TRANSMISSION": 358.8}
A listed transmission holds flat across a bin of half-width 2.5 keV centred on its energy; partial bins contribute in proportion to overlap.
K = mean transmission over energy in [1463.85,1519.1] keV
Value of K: 324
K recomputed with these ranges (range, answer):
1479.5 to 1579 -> 321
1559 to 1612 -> 322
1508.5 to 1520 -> 315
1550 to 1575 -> 309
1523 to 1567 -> 314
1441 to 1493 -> 337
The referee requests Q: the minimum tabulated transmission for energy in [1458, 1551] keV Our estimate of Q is 297.9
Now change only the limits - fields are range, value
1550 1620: 288.1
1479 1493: 327.4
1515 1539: 303.5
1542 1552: 312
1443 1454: 328.8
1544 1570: 294.9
